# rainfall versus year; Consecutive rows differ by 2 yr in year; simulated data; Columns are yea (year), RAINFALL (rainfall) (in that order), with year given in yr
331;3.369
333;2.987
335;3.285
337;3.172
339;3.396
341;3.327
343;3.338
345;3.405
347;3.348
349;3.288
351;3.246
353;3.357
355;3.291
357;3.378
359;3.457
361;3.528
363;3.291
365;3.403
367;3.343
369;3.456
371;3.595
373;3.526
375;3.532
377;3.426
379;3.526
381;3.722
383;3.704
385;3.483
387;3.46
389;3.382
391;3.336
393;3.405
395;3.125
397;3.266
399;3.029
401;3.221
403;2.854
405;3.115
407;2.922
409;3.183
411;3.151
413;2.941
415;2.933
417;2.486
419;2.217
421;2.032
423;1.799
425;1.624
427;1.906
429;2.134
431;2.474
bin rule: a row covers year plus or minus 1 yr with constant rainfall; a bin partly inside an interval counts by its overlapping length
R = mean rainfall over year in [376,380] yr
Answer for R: 3.48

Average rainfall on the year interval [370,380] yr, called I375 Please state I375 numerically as 3.52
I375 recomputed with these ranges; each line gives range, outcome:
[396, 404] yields 3.09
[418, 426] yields 1.92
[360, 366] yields 3.41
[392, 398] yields 3.27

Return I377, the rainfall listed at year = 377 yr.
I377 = 3.426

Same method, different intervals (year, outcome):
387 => 3.46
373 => 3.526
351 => 3.246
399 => 3.029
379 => 3.526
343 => 3.338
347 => 3.348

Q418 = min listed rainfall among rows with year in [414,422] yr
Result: 2.032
